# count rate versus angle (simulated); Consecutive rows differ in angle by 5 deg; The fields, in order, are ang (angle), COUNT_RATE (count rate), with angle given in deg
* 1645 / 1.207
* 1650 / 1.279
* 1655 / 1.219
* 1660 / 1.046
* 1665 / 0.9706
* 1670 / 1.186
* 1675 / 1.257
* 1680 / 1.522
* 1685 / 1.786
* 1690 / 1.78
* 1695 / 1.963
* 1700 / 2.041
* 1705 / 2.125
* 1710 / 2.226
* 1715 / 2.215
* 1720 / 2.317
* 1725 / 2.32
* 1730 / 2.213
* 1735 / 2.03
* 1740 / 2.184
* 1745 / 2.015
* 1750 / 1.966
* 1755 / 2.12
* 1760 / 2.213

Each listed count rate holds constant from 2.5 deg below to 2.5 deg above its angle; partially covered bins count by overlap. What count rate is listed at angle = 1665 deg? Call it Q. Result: 0.9706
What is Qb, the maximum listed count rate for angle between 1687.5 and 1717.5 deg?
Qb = 2.226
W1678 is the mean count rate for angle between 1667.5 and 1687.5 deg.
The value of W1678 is 1.44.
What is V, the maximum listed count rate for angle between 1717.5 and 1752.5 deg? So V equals 2.32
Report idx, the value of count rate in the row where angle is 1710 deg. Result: 2.226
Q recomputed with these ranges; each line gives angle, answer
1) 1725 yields 2.32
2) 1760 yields 2.213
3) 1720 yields 2.317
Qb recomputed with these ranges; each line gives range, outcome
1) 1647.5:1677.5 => 1.279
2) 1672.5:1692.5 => 1.786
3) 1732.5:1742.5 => 2.184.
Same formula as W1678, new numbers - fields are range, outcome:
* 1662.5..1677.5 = 1.14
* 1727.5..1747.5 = 2.11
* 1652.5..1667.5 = 1.08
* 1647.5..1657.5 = 1.25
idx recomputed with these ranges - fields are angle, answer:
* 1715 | 2.215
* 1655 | 1.219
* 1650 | 1.279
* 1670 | 1.186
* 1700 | 2.041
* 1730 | 2.213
